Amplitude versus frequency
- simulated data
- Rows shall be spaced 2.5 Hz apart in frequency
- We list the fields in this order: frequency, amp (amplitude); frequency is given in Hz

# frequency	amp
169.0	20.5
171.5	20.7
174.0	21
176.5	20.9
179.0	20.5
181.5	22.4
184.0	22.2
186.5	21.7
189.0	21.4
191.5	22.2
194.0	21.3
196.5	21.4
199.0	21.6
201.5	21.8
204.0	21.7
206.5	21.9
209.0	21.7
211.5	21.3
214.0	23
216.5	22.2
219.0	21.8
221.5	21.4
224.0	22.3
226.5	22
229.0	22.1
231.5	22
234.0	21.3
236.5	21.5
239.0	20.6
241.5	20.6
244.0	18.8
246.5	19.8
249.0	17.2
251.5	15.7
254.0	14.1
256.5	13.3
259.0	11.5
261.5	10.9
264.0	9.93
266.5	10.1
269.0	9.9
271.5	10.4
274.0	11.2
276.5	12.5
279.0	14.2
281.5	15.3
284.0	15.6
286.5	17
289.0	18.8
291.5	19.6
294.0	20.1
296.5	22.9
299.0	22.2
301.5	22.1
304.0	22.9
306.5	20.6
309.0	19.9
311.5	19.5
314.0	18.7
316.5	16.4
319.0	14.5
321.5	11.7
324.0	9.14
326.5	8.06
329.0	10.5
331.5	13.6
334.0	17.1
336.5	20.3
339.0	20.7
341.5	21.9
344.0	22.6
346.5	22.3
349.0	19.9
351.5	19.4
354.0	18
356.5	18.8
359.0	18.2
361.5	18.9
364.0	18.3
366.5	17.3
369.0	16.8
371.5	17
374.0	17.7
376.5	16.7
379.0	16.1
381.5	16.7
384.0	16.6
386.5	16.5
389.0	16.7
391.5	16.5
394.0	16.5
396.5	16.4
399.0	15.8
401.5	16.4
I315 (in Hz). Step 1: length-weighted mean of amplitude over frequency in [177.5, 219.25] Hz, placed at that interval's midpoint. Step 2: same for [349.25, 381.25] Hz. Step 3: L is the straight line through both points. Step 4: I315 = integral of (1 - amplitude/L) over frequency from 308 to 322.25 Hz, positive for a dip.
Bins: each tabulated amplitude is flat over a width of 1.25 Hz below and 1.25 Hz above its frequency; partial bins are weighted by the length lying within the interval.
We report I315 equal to 1.6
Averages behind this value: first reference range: 21.8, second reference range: 17.8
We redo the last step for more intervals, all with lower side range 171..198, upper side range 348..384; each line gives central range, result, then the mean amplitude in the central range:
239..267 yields 6.96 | 15.1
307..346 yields 4.33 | 16.5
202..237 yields -1.92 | 21.9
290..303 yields -1.47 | 21.4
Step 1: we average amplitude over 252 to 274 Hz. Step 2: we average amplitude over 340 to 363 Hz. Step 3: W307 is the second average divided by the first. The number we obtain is 1.8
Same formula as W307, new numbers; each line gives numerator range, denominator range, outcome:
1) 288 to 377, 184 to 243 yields 0.84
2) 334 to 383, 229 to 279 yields 1.21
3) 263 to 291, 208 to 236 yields 0.61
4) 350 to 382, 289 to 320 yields 0.89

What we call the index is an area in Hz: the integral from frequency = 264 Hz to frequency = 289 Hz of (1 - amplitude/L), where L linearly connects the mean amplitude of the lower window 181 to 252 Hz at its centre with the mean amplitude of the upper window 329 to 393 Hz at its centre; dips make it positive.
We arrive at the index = 8.6 Hz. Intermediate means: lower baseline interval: 21.2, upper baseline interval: 18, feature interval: 13.1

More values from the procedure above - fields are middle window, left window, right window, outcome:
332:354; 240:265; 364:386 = -4.85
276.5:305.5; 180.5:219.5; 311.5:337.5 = -4.88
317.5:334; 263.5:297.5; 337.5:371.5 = 5.49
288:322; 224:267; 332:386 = -2.75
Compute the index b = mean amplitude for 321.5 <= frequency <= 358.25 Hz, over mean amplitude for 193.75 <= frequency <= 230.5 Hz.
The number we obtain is 0.78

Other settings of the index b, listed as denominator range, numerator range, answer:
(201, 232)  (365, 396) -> 0.76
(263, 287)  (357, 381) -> 1.40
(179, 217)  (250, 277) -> 0.54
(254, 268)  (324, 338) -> 1.19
